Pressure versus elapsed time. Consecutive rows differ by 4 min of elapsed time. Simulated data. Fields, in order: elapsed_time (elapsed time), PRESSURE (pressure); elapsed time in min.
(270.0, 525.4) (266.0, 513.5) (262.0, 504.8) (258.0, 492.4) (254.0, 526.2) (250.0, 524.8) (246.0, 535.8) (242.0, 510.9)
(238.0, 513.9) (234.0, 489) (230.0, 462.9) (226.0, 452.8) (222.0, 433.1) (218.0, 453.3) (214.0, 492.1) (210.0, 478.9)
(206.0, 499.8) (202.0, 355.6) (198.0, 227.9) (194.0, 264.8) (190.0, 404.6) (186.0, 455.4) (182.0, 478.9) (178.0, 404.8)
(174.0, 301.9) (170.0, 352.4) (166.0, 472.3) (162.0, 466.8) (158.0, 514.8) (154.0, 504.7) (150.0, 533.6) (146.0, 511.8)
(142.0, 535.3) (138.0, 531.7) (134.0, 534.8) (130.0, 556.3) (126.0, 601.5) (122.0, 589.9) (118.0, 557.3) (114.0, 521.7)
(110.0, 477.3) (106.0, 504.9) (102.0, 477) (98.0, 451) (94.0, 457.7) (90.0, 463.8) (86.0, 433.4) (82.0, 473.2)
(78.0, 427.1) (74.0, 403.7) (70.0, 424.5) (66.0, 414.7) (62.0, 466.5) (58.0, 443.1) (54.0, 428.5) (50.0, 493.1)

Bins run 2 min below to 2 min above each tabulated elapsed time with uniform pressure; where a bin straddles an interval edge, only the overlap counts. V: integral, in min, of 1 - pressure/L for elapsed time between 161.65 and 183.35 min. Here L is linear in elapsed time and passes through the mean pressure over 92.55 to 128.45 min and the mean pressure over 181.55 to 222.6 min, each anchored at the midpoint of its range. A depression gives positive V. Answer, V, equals 1.8 min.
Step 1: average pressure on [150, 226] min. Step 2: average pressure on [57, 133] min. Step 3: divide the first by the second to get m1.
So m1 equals 0.88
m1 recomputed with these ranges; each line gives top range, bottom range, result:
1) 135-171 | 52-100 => 1.13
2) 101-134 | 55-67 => 1.21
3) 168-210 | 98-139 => 0.71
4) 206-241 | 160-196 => 1.19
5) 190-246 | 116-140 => 0.78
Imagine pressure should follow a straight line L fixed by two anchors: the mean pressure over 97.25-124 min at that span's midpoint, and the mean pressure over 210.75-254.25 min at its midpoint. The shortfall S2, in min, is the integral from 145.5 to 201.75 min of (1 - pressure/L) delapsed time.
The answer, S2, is 9.5 min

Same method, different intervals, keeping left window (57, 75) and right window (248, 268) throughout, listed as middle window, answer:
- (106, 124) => -3.2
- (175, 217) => 7.0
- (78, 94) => -0.5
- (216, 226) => 1.0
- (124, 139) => -3.2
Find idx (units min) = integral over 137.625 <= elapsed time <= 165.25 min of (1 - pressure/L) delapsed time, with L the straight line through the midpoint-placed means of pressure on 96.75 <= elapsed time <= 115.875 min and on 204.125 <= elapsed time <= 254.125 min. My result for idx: -1.3 min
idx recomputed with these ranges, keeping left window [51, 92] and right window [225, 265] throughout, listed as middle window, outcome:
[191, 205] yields 5.15 min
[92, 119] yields -2.28 min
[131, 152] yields -2.98 min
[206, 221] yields 0.49 min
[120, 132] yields -3.22 min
